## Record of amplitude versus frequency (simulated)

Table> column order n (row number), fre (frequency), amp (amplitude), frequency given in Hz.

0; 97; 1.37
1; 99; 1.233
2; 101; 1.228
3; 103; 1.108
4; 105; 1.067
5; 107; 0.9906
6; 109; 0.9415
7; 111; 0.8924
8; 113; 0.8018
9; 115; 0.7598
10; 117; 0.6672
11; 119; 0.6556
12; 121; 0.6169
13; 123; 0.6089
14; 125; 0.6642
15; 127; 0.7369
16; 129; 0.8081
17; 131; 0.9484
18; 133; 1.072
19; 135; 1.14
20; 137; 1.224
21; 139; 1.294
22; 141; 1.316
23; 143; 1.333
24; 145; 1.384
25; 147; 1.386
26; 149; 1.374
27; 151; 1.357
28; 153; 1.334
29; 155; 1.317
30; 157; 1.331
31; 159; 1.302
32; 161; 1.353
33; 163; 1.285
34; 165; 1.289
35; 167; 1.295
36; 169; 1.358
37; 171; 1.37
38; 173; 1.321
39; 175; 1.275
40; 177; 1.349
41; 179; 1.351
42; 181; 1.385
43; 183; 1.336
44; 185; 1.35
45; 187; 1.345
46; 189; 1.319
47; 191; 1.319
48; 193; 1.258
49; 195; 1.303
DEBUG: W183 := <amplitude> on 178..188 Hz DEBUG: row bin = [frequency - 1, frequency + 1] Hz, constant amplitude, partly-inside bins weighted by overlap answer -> 1.35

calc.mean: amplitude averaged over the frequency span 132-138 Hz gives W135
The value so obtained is 1.15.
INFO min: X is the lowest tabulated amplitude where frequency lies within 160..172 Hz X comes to 1.285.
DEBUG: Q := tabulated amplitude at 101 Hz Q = 1.228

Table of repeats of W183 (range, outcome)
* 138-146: 1.33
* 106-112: 0.942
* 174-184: 1.34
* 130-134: 1.01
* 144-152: 1.38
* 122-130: 0.705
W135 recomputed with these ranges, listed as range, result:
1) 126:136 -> 0.941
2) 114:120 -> 0.694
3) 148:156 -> 1.35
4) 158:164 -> 1.31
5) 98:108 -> 1.13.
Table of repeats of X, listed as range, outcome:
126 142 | 0.7369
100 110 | 0.9415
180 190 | 1.319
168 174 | 1.321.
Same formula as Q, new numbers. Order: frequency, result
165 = 1.289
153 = 1.334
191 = 1.319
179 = 1.351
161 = 1.353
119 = 0.6556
